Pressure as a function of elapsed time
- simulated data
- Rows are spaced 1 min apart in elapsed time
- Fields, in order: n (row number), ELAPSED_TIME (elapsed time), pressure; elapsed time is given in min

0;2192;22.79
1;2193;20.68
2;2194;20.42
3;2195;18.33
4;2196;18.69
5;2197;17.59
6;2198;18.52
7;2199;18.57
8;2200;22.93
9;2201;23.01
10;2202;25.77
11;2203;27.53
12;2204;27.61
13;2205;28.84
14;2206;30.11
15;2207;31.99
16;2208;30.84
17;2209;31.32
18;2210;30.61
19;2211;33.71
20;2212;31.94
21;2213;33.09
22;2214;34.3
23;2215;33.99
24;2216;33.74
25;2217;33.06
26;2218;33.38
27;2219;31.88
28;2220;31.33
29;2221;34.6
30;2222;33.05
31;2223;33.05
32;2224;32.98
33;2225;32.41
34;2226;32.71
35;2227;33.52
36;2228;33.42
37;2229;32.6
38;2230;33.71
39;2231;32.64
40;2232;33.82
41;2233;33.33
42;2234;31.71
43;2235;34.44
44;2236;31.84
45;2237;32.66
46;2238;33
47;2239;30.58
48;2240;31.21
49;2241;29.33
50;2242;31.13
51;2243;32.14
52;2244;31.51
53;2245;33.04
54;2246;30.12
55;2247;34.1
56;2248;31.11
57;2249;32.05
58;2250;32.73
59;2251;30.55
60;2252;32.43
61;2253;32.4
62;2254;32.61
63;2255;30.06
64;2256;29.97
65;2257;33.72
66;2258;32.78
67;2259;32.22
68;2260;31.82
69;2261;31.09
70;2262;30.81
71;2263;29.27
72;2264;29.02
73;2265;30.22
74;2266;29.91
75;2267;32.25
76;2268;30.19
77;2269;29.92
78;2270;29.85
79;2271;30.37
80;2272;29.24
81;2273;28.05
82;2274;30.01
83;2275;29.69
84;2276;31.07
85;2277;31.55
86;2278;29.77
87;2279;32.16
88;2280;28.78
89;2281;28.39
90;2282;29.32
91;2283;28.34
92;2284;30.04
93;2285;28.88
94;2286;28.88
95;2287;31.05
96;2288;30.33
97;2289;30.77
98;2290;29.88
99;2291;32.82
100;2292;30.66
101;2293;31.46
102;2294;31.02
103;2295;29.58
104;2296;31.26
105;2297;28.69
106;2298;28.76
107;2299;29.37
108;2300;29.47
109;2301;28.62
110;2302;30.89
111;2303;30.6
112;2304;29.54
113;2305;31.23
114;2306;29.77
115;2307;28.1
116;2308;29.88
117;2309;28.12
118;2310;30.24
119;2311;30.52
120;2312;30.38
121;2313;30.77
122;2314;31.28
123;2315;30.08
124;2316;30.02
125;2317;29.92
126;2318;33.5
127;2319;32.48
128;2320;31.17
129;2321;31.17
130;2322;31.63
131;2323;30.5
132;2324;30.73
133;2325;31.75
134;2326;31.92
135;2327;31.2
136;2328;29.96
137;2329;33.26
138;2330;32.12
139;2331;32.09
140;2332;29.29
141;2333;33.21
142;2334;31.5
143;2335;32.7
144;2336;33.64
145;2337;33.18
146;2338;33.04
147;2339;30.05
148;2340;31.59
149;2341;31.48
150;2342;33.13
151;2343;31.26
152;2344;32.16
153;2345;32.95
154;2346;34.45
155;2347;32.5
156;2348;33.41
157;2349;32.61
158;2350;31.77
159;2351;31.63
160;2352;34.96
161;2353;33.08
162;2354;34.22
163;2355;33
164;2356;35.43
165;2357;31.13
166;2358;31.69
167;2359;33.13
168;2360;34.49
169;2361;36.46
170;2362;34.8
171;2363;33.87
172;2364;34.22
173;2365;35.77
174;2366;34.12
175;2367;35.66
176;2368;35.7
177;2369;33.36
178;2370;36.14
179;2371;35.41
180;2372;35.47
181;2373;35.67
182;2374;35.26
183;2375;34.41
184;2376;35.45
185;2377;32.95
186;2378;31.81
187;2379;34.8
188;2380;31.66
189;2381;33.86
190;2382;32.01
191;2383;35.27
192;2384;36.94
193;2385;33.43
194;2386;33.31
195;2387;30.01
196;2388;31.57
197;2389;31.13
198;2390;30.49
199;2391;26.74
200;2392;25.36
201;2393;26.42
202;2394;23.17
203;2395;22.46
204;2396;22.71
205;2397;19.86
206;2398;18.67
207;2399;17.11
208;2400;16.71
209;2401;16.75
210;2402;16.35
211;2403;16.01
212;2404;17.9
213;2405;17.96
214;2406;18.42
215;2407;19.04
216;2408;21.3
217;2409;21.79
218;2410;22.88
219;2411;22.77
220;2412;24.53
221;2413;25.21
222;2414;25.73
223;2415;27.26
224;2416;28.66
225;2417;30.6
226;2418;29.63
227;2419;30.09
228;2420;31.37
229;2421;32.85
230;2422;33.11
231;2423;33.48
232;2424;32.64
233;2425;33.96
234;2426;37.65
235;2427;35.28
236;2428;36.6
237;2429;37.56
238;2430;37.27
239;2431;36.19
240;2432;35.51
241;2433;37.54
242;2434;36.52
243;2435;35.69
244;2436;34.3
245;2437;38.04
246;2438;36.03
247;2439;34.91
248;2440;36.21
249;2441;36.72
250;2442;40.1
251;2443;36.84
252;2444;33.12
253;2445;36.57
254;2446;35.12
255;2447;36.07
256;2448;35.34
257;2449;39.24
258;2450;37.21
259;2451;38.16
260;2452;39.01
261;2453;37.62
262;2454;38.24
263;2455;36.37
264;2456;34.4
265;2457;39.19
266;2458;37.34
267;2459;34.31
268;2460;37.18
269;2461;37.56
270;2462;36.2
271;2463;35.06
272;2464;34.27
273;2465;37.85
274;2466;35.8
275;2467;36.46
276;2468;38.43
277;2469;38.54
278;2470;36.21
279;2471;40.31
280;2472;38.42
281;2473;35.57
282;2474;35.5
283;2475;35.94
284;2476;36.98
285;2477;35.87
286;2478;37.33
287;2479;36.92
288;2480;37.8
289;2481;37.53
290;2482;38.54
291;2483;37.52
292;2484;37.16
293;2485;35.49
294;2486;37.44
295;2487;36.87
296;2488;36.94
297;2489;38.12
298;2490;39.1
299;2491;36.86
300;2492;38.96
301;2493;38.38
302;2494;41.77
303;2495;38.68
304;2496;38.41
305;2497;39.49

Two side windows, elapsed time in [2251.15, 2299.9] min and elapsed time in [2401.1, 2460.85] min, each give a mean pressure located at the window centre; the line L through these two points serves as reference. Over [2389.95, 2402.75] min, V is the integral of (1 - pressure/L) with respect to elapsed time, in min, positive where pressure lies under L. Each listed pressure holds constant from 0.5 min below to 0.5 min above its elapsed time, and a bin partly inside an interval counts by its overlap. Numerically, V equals 4.2 min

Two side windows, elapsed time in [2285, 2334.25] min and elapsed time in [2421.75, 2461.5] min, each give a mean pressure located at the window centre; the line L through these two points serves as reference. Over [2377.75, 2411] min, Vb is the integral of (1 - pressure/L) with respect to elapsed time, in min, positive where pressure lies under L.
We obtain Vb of 8.8 min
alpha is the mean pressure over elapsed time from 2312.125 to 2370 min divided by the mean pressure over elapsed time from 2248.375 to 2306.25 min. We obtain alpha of 1.07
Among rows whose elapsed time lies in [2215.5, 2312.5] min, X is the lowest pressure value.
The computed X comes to 28.05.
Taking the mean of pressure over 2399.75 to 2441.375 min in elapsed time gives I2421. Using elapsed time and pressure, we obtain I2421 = 29.3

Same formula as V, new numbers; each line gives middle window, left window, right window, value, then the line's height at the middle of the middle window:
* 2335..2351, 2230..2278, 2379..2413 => -3.0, 27.3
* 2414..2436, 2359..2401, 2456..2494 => 0.2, 33.9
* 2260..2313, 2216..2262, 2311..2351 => 3.3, 32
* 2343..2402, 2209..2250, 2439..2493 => 6.6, 35.2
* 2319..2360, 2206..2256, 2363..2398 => -0.5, 31.9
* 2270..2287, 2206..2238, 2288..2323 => 0.8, 31.2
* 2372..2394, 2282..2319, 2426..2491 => 0.9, 33.6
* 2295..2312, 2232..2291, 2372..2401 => 0.4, 30.4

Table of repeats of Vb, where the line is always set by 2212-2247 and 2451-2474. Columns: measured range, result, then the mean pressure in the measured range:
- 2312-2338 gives 2.16 min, 31.6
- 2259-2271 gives 1.02 min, 30.5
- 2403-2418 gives 5.38 min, 23.1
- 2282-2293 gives 1.16 min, 30.2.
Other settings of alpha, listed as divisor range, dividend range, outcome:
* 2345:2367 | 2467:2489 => 1.10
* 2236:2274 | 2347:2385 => 1.09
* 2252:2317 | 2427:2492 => 1.22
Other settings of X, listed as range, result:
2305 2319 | 28.1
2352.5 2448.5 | 16.01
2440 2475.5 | 33.12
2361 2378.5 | 31.81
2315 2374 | 29.29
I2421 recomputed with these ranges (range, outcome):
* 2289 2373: 32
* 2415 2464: 35.5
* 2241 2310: 30.5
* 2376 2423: 26.4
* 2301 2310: 29.7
